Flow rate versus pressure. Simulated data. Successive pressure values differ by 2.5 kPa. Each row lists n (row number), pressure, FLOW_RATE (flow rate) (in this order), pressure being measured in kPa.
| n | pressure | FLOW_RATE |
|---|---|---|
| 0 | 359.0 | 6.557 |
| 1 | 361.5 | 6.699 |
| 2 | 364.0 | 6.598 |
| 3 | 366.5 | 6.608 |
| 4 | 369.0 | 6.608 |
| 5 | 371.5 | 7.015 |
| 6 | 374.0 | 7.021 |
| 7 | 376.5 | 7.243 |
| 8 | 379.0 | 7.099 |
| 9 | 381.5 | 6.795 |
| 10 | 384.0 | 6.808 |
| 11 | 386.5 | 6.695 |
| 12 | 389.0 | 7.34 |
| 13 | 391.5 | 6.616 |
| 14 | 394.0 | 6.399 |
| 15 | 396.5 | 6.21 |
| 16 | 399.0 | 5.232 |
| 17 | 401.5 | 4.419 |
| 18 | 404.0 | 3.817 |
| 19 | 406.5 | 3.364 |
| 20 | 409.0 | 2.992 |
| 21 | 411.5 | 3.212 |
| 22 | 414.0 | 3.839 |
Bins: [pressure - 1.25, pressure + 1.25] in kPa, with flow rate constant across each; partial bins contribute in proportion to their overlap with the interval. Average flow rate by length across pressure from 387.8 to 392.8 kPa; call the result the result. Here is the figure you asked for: 6.97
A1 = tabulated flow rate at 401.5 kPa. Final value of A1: 4.419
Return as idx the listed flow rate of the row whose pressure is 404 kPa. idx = 3.817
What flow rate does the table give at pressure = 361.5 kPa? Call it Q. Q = 6.699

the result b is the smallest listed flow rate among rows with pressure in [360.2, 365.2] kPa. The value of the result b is 6.598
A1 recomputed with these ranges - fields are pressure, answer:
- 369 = 6.608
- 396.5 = 6.21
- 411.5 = 3.212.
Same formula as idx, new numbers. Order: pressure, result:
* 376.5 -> 7.243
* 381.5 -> 6.795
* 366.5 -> 6.608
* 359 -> 6.557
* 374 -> 7.021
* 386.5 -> 6.695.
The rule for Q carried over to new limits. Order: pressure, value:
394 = 6.399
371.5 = 7.015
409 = 2.992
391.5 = 6.616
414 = 3.839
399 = 5.232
